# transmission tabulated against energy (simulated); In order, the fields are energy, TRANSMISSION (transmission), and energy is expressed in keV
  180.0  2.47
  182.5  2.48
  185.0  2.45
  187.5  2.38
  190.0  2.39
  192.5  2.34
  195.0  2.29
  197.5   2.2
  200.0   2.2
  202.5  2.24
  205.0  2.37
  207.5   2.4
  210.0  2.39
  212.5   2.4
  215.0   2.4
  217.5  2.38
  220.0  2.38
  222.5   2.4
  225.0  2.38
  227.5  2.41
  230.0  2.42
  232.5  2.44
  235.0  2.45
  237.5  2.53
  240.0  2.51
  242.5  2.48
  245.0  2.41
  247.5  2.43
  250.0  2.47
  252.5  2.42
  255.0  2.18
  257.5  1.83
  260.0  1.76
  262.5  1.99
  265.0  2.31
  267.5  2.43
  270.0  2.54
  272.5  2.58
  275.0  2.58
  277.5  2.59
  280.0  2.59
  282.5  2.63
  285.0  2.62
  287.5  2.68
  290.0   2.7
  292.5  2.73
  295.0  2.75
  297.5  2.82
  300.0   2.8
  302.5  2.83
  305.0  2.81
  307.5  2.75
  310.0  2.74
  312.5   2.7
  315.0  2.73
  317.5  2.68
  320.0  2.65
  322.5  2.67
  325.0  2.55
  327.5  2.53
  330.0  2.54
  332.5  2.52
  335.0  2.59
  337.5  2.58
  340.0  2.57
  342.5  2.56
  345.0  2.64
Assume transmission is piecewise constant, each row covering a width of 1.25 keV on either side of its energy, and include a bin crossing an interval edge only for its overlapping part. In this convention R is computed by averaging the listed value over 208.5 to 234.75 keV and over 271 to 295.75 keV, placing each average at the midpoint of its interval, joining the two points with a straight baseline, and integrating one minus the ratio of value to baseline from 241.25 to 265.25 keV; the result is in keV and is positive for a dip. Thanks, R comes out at 2.8 keV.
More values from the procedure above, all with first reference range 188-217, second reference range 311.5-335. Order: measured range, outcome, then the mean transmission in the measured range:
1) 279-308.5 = -2.1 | 2.73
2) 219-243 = -0.4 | 2.44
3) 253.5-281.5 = 2.0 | 2.31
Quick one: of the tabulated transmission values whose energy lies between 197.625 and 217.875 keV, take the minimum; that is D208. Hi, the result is 2.2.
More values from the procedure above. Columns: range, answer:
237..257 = 2.18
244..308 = 1.76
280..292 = 2.59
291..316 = 2.7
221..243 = 2.38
